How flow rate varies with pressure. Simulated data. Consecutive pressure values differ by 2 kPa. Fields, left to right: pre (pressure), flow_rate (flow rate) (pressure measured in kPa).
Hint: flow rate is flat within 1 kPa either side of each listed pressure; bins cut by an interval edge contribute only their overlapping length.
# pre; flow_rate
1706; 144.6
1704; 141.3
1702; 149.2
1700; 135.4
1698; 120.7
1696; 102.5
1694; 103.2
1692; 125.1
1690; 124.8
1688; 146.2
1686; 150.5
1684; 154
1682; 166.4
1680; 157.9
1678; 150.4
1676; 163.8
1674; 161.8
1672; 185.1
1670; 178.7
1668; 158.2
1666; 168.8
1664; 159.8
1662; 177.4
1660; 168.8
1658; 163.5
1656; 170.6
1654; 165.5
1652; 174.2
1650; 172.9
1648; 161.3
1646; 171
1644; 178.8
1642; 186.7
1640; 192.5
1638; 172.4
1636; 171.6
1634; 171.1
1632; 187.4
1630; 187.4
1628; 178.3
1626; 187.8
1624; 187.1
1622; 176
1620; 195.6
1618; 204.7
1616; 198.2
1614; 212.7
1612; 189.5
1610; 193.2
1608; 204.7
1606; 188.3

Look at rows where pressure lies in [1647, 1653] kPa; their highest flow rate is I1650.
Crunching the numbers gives 174.2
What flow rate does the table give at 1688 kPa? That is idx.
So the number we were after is 146.2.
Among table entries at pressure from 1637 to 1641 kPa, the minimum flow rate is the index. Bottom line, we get 172.4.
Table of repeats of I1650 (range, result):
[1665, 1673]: 185.1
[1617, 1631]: 204.7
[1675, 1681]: 163.8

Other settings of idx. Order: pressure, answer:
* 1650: 172.9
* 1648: 161.3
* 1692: 125.1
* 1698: 120.7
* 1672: 185.1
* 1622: 176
